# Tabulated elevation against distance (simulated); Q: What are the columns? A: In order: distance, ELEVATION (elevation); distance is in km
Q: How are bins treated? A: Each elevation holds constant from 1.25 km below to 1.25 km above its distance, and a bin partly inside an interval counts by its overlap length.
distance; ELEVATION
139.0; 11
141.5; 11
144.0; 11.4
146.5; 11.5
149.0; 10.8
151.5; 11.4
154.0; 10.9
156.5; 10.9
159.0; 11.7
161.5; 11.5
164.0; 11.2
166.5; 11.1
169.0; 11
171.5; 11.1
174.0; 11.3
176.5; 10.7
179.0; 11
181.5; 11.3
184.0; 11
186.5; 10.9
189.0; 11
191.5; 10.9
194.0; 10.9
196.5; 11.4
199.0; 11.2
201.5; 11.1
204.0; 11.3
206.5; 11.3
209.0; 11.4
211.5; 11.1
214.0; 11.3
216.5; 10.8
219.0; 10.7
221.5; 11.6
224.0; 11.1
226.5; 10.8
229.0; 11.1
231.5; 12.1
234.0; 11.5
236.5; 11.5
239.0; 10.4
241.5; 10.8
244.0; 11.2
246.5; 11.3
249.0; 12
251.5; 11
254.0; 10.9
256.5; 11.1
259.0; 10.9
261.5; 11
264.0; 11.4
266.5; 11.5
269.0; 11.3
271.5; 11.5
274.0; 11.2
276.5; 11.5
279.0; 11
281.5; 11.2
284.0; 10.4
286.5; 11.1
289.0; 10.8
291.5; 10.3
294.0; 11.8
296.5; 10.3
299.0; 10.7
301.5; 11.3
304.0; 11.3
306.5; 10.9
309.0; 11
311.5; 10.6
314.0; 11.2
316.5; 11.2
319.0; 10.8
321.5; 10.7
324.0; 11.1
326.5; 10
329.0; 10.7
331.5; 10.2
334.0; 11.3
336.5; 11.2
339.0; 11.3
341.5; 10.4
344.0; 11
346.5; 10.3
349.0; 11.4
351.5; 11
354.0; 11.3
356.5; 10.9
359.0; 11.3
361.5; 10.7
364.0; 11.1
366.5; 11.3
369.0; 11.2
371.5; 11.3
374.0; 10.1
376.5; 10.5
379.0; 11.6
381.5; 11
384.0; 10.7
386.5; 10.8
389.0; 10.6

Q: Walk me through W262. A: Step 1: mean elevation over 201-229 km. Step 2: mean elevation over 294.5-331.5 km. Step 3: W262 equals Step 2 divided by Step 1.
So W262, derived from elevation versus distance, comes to 1.0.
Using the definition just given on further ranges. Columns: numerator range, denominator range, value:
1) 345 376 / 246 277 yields 0.97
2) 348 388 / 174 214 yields 0.99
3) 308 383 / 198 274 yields 0.97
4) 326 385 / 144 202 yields 0.98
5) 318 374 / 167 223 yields 0.98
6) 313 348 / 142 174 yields 0.97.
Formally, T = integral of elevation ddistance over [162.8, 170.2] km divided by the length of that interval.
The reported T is 11.1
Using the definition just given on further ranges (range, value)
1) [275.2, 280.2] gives 11.3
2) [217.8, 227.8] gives 11.1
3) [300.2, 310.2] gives 11.1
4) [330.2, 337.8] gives 10.9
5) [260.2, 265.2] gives 11.2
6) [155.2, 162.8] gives 11.4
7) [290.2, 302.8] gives 10.9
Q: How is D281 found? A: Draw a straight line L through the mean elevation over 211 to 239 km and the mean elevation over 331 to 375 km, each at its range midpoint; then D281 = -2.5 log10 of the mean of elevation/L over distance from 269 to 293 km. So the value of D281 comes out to 0.01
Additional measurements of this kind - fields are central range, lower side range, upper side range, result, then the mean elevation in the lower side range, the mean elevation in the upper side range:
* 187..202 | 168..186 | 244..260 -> 0.00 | 11.1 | 11.2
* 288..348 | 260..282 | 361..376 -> 0.03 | 11.3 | 10.9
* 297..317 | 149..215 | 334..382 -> 0.01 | 11.1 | 11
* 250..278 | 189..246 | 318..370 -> -0.01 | 11.2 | 10.9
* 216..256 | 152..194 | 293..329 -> -0.02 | 11.1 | 10.9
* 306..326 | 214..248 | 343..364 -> 0.01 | 11.2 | 11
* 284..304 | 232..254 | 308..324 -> 0.01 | 11.2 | 10.9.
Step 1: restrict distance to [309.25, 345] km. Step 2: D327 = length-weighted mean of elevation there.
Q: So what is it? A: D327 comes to 10.8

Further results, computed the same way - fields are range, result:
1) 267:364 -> 11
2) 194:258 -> 11.2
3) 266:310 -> 11.1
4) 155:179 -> 11.2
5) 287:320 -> 10.9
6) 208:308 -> 11.1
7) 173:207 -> 11.1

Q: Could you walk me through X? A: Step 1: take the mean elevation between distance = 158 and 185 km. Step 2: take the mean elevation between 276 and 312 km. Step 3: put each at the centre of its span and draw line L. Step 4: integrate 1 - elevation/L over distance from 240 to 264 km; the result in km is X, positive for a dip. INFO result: -0.3 km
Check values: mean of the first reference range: 11.2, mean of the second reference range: 10.9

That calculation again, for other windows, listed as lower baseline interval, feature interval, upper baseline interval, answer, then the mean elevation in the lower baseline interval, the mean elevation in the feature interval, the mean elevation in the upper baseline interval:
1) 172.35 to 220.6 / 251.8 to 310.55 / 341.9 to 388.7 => -0.2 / 11.1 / 11.1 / 11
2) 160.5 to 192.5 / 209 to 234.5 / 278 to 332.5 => -0.5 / 11.1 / 11.2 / 10.8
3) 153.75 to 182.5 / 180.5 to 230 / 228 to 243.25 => 0.4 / 11.1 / 11.1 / 11.2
